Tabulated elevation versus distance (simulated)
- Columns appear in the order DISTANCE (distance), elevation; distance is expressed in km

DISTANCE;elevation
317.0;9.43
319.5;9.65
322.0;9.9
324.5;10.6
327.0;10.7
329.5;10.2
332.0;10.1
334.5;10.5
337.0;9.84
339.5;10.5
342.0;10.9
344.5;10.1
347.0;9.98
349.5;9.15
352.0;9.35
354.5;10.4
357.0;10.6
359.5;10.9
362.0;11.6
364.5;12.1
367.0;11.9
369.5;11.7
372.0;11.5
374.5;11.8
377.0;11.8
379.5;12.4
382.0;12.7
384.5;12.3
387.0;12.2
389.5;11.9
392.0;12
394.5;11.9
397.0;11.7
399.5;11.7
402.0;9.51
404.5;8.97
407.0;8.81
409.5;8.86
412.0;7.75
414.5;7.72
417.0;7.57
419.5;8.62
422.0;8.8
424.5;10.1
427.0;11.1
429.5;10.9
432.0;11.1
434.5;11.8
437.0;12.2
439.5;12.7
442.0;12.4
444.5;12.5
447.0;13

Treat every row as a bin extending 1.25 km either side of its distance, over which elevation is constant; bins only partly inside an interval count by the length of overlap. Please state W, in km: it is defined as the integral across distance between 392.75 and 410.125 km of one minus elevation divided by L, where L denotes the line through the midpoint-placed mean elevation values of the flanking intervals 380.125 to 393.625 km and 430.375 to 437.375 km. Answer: 2.5 km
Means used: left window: 12.2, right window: 11.6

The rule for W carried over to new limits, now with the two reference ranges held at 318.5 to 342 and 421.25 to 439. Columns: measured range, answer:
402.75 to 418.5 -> 3.7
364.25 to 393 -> -3.8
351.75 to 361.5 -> 0.0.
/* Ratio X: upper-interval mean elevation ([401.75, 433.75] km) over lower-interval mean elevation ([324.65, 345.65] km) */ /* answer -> 0.89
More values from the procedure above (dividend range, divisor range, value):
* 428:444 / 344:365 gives 1.14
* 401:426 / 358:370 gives 0.75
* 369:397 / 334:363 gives 1.17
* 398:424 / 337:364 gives 0.86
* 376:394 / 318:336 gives 1.19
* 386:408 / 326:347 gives 1.06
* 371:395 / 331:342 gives 1.17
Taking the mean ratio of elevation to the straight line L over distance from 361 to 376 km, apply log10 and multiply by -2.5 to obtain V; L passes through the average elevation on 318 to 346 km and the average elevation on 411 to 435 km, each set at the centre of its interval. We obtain -0.18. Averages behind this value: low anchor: 10.3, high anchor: 9.49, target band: 11.8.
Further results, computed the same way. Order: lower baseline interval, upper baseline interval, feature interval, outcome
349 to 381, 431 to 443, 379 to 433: 0.13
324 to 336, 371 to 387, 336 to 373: 0.06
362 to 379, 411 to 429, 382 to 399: -0.13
